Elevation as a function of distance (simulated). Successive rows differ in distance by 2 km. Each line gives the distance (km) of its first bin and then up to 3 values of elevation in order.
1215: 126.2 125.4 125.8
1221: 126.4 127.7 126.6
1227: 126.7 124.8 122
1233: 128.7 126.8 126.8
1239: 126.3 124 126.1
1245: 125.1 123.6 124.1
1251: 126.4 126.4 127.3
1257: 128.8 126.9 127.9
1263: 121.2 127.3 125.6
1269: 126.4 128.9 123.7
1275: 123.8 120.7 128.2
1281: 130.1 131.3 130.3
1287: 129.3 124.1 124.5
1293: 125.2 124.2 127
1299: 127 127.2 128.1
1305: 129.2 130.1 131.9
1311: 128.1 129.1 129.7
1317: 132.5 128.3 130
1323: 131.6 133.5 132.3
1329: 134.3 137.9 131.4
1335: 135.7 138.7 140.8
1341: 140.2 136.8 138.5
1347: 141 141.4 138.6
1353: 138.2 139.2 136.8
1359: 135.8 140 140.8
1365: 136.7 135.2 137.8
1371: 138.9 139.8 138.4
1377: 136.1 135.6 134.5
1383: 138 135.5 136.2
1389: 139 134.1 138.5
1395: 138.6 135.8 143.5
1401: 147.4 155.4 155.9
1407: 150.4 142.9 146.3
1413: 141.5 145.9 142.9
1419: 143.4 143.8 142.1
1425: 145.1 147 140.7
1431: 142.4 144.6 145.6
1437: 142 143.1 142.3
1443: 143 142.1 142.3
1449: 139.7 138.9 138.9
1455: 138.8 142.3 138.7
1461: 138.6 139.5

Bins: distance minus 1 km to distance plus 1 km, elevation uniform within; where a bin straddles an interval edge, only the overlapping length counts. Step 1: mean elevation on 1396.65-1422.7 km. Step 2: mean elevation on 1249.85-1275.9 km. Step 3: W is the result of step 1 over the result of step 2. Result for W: 1.2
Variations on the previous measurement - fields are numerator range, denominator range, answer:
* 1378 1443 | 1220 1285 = 1.13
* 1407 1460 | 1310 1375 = 1.05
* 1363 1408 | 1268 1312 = 1.10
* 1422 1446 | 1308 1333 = 1.09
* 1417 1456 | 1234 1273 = 1.13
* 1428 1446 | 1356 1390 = 1.04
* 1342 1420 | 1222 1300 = 1.11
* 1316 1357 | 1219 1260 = 1.08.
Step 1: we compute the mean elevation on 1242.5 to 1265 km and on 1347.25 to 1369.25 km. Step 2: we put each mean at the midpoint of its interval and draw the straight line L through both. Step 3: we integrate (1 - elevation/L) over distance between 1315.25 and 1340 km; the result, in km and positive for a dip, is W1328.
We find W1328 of 0.2 km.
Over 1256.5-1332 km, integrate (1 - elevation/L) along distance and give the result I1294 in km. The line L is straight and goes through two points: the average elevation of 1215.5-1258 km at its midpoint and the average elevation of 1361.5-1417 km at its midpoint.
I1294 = 1.86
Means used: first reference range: 126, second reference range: 141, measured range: 128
